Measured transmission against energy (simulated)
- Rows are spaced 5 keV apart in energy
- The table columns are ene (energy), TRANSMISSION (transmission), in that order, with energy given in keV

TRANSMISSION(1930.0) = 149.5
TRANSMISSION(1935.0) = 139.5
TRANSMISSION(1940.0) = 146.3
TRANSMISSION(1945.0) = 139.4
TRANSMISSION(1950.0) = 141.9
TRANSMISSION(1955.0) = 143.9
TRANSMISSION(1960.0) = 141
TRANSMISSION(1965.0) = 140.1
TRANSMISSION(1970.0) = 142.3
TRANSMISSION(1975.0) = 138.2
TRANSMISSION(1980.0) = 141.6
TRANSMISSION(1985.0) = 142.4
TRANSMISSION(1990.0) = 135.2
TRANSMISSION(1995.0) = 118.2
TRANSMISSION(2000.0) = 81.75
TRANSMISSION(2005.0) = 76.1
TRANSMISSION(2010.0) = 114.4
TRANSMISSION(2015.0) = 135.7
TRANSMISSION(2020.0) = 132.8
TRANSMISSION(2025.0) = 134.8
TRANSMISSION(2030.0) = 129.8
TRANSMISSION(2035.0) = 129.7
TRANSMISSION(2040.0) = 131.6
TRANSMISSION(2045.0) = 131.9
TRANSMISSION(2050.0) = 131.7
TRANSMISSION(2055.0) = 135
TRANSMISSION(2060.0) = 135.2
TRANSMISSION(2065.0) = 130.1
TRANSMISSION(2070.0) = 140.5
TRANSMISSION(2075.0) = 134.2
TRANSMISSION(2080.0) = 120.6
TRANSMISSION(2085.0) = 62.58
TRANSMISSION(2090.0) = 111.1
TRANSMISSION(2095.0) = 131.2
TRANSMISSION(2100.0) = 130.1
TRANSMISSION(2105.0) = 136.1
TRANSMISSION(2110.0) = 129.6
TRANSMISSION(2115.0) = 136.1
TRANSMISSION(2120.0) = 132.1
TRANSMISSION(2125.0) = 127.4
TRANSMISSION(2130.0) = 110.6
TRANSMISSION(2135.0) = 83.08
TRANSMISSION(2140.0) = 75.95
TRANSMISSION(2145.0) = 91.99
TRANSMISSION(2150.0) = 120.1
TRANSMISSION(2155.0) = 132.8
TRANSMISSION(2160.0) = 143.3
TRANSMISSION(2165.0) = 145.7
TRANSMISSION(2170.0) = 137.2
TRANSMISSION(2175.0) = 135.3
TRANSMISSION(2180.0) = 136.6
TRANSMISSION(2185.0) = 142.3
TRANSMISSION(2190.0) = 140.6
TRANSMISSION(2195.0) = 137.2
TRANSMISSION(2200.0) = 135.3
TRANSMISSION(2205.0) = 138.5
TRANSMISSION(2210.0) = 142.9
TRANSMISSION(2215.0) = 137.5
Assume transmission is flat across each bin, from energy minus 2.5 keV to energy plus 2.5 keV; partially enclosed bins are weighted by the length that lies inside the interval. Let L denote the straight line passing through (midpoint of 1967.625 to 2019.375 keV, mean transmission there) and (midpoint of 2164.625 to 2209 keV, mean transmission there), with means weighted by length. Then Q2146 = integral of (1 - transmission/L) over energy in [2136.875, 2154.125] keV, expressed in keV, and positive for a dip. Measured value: 4.6 keV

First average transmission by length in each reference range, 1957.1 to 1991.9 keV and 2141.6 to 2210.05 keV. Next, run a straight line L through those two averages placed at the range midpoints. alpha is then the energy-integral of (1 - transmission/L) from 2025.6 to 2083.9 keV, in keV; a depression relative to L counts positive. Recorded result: 3.0 keV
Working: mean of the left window 140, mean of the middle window 130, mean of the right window 133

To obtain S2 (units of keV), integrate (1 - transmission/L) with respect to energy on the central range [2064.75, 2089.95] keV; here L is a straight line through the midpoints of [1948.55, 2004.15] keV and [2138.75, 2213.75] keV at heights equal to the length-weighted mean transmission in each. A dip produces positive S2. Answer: 2.99 keV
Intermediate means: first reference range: 131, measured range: 116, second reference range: 131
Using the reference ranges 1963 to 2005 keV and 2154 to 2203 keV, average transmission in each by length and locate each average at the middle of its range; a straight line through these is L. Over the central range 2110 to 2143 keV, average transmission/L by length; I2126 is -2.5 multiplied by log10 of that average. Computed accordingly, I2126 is 0.206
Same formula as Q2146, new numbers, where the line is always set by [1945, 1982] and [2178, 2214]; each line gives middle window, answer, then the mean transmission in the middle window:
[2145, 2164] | 1.6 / 128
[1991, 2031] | 7.1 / 116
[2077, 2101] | 5.1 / 110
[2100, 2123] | 1.1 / 133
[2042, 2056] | 0.8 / 133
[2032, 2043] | 0.8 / 131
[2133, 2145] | 5.0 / 82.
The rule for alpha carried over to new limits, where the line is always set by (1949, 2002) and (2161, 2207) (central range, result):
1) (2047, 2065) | 0.3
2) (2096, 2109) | 0.4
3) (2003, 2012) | 2.6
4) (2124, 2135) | 2.2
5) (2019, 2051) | 0.8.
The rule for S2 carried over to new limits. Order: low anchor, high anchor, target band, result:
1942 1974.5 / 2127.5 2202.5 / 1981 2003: 3.0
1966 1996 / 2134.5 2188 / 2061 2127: 2.0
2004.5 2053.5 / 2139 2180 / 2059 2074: -1.0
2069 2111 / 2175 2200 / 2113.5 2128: -0.5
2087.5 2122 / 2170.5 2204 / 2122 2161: 6.9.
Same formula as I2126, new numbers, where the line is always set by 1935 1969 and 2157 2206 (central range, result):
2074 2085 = 0.25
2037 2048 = 0.07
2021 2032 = 0.07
